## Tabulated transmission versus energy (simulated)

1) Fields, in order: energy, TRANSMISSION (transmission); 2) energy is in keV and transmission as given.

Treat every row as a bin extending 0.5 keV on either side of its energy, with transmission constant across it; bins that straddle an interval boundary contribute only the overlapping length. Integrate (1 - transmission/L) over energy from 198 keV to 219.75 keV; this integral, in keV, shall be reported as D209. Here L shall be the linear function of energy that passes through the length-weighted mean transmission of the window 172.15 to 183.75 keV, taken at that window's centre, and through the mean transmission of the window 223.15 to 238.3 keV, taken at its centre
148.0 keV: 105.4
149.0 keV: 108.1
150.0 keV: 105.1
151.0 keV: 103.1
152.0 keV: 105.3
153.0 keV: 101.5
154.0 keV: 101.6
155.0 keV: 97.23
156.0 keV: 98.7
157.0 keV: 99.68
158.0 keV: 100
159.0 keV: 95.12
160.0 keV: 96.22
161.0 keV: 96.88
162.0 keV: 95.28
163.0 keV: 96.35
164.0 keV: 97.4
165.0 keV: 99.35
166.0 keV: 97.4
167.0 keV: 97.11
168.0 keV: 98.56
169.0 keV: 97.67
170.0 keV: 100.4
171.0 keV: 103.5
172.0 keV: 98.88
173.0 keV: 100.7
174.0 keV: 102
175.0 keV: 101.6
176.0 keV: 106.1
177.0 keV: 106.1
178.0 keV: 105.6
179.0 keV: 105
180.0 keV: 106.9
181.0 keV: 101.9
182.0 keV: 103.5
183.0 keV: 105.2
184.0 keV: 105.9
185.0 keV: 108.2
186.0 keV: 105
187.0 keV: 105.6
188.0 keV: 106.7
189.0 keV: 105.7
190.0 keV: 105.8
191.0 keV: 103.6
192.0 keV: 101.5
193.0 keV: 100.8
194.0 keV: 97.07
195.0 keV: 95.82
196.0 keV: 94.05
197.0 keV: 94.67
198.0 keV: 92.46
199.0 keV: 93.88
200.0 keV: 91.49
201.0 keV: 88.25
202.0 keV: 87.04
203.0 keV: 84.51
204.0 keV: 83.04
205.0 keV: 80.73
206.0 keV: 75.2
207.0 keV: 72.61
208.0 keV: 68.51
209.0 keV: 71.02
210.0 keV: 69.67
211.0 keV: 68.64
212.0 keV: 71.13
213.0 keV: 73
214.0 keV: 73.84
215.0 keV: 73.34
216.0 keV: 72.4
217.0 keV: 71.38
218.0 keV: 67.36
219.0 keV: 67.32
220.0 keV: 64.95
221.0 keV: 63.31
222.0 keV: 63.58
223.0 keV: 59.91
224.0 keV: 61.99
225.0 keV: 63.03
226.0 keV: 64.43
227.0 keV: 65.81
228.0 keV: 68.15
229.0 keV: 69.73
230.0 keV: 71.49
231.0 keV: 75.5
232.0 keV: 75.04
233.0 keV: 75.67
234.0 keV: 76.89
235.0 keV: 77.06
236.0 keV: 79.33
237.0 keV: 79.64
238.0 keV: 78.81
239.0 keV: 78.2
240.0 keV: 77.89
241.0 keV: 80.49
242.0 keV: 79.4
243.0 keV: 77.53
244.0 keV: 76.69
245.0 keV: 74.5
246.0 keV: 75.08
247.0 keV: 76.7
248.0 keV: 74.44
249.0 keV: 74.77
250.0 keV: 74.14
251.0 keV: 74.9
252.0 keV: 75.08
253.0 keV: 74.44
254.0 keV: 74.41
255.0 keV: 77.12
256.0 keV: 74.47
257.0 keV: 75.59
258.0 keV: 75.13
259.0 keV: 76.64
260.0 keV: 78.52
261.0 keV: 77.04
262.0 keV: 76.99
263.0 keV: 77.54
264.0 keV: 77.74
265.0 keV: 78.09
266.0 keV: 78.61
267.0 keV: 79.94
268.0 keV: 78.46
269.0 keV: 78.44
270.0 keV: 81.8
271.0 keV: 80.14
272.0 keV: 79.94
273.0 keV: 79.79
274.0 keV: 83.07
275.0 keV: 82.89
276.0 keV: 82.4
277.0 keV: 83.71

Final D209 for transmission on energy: 2.2 keV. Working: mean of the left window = 104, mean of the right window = 71.8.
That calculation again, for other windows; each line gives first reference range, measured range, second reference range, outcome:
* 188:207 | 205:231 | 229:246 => 4.9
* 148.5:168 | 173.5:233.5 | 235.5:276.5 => 3.1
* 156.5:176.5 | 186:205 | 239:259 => -1.0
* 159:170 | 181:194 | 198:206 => -2.0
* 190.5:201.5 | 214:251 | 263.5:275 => 6.4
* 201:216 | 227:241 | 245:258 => 0.0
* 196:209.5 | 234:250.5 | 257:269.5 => 0.5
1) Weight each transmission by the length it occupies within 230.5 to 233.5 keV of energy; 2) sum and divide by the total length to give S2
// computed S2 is 75.4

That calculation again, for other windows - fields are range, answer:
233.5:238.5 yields 78.3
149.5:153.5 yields 104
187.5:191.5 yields 105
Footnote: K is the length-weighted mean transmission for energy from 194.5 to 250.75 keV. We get 75.6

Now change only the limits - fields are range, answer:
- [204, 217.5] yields 72.8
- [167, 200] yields 102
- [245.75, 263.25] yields 75.7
